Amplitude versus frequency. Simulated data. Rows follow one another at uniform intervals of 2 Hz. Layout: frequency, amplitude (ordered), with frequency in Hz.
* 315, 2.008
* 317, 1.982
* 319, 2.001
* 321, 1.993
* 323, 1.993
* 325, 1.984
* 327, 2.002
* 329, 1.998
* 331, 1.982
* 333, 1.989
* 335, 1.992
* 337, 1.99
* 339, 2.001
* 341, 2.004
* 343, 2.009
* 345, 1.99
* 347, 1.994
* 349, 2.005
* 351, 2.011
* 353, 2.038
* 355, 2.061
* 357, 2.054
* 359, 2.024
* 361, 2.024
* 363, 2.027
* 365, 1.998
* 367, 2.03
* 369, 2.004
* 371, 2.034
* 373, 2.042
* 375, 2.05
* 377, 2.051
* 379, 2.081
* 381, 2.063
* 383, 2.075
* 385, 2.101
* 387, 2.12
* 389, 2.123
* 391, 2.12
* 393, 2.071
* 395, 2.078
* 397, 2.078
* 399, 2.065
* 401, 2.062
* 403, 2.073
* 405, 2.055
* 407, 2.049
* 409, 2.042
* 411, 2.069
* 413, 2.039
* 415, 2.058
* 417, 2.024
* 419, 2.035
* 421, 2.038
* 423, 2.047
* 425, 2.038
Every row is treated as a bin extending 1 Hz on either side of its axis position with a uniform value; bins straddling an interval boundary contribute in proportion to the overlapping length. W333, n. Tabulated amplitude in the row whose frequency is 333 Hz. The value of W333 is 1.989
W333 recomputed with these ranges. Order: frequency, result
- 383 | 2.075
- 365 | 1.998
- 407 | 2.049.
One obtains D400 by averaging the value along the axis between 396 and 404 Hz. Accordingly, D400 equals 2.07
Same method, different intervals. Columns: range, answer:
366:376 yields 2.03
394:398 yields 2.08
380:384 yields 2.07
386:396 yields 2.1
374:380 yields 2.06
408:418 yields 2.05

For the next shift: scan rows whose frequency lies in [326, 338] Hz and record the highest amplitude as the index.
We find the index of 2.002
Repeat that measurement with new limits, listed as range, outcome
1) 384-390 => 2.123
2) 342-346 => 2.009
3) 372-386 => 2.101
